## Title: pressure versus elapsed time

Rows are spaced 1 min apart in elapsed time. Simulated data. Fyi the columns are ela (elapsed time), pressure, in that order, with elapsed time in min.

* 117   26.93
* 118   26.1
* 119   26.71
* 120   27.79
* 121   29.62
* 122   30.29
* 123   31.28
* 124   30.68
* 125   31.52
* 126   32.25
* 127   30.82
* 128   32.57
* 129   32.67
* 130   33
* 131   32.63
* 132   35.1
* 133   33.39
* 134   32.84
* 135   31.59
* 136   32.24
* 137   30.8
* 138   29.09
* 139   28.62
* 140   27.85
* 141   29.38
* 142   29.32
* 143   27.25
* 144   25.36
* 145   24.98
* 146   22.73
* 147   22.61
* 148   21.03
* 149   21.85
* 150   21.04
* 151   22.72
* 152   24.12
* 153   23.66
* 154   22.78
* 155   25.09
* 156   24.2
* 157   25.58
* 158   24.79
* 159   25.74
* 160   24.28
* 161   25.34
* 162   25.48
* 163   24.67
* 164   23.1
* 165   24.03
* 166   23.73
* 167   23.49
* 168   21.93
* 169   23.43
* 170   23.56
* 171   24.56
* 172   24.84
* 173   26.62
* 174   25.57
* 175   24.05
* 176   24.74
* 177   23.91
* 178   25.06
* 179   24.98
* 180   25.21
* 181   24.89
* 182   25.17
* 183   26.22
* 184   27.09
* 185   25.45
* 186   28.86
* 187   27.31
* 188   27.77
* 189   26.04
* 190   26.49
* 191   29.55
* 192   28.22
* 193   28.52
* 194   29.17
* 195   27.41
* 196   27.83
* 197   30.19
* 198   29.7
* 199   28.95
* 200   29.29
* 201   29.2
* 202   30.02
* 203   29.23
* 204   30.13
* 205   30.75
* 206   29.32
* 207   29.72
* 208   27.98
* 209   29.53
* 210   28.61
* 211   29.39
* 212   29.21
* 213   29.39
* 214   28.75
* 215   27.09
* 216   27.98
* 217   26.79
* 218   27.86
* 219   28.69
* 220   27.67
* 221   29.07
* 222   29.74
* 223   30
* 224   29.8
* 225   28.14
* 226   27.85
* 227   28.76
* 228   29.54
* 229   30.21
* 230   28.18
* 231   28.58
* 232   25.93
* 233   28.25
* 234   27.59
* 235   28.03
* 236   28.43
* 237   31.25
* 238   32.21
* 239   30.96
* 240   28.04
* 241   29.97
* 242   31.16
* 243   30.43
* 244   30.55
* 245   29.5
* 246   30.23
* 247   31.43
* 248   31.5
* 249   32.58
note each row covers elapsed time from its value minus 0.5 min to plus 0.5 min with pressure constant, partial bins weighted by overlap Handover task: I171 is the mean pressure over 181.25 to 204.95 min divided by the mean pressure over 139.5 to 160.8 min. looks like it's 1.15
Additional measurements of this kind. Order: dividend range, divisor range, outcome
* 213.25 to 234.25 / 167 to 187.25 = 1.13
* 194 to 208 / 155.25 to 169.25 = 1.21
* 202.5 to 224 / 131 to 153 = 1.06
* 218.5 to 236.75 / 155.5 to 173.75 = 1.17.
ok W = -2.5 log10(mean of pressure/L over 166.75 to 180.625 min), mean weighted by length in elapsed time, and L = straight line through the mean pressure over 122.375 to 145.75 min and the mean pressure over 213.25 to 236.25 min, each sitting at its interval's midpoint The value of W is 0.21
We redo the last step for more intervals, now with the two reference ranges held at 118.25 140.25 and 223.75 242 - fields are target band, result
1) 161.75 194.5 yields 0.18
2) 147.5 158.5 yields 0.29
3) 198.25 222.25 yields 0.02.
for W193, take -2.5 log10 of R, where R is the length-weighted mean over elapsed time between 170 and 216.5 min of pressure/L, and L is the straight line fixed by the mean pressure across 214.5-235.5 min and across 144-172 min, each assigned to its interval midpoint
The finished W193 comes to -0.055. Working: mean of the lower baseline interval 23.8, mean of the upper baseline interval 28.4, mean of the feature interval 27.6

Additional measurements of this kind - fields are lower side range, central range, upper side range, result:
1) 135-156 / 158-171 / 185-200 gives 0.11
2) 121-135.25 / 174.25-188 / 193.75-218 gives 0.17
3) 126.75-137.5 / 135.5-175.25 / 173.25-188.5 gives 0.17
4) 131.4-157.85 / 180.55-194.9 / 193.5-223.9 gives 0.04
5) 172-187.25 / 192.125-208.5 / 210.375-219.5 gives -0.08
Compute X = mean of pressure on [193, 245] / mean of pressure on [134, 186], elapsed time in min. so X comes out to 1.1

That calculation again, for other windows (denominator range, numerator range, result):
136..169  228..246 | 1.18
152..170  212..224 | 1.18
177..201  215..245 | 1.06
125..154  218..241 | 1.03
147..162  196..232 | 1.22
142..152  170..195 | 1.11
